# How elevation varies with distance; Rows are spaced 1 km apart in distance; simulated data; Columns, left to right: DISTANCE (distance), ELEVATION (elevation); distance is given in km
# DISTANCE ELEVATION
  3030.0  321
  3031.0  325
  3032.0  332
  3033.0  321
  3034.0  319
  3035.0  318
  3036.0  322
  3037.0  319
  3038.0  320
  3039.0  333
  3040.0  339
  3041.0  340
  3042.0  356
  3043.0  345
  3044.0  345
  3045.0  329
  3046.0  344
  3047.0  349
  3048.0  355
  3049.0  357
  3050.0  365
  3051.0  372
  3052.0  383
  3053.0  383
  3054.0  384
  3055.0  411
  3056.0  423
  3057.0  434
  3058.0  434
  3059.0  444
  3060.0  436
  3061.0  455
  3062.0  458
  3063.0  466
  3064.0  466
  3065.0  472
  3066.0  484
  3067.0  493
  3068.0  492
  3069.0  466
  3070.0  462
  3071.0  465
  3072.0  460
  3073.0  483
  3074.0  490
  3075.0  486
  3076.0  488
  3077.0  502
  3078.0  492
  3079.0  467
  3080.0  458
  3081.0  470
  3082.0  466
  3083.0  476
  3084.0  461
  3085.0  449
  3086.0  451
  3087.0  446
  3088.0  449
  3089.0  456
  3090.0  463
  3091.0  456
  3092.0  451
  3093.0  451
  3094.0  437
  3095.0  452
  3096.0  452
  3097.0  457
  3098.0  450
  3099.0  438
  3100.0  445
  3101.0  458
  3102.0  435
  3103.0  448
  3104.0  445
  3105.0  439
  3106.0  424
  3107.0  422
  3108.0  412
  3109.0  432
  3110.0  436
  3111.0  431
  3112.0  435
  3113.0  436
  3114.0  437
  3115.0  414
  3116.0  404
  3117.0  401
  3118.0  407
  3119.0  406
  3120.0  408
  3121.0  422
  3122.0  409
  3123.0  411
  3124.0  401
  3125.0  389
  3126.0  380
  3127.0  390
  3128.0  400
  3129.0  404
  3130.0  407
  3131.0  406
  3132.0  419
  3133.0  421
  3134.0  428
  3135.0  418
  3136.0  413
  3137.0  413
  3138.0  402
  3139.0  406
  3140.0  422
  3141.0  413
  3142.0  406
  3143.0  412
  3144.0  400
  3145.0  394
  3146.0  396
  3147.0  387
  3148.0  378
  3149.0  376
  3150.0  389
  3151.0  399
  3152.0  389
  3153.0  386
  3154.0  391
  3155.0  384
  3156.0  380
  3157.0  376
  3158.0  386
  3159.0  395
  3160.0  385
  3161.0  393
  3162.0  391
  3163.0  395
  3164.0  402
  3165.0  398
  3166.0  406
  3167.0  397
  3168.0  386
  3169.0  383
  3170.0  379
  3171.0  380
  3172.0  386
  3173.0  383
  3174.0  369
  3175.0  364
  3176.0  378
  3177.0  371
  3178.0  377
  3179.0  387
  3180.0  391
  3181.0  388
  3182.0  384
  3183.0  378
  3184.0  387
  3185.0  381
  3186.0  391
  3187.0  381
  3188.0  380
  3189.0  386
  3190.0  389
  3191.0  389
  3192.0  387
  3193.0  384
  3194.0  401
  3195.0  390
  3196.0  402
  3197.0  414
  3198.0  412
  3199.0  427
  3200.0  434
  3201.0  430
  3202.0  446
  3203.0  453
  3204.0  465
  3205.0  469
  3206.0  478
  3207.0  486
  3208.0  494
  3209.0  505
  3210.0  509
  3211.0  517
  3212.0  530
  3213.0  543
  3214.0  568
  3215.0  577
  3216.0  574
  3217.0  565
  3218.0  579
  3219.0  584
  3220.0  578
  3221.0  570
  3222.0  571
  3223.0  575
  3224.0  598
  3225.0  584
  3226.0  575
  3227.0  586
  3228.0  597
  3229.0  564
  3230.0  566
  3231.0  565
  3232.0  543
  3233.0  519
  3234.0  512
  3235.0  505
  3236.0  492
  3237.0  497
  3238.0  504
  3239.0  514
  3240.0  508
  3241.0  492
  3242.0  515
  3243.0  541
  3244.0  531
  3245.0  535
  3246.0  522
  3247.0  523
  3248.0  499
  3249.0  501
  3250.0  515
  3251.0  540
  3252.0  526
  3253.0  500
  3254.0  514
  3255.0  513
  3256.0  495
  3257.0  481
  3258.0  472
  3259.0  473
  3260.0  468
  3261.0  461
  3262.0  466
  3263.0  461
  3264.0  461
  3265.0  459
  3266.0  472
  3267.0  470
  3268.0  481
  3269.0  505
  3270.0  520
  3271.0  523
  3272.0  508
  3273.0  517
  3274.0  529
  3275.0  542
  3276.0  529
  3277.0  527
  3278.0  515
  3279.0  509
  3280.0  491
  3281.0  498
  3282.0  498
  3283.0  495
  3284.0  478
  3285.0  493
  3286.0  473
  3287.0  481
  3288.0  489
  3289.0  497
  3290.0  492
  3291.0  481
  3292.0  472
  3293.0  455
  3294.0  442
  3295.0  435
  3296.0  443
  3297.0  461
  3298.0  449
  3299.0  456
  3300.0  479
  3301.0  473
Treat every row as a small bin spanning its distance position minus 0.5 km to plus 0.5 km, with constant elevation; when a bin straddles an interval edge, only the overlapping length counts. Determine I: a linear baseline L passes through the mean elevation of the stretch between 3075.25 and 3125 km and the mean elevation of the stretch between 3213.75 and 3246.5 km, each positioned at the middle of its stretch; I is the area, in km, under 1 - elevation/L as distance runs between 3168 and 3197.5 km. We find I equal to 7.2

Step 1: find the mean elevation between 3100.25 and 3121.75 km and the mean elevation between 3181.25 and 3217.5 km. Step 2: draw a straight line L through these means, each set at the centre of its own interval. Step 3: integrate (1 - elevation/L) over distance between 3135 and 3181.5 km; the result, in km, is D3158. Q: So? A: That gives 4.9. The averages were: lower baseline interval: 426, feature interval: 391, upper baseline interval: 447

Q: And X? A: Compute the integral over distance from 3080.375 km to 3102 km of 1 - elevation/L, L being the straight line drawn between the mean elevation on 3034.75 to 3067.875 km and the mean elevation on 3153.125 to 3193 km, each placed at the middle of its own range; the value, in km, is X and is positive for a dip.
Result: -3.59 km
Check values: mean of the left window 391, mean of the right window 385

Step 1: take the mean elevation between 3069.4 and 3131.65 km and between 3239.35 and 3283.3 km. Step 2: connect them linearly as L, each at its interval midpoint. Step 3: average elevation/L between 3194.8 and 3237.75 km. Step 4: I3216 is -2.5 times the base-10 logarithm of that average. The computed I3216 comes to -0.07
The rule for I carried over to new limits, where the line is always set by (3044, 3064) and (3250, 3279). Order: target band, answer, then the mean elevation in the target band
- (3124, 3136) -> 0.8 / 406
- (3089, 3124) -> -0.8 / 433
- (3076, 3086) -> -1.4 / 471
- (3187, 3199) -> 1.8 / 395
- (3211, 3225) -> -2.7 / 569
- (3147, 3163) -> 2.1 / 387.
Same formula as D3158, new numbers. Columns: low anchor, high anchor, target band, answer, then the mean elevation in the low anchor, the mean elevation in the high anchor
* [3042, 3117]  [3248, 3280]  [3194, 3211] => 0.9 km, 437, 498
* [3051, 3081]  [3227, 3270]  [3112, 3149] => 5.2 km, 455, 508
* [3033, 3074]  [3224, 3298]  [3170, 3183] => 2.3 km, 400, 505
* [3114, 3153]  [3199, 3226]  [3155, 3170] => 1.9 km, 404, 525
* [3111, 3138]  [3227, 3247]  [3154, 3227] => 6.2 km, 411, 529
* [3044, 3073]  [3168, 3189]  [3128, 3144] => -0.6 km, 423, 381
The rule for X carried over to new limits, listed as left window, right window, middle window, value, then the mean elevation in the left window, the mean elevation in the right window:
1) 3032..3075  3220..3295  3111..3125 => 0.7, 400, 511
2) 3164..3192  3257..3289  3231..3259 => -3.1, 384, 492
